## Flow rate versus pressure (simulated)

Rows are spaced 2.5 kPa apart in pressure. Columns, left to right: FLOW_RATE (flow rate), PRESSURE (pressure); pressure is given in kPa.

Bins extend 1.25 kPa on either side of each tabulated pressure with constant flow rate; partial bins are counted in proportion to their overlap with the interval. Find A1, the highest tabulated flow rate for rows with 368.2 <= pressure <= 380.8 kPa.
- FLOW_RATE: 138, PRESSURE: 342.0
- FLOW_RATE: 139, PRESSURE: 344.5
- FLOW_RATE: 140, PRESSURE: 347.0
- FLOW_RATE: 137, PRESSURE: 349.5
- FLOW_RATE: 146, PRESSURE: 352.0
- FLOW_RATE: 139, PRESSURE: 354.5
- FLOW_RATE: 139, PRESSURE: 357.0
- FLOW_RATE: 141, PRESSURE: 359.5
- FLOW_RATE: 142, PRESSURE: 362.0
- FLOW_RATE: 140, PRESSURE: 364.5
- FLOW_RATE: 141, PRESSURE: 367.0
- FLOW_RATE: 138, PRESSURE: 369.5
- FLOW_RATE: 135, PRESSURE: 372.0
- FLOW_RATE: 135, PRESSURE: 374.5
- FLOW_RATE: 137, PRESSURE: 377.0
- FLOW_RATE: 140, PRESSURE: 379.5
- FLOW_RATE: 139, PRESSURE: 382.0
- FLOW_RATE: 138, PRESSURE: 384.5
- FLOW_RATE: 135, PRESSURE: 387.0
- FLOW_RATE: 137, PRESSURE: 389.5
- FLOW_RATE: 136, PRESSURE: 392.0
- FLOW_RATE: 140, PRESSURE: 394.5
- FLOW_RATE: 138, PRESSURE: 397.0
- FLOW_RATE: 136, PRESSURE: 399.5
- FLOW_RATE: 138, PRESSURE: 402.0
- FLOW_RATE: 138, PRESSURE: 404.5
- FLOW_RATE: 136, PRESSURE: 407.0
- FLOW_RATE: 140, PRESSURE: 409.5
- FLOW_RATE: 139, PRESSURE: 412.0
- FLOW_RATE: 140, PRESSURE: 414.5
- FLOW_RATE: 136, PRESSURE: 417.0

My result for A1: 140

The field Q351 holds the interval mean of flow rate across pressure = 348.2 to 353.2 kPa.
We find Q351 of 141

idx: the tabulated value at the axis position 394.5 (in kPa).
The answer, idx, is 140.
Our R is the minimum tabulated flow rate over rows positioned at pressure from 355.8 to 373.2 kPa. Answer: 135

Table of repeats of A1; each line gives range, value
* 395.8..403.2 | 138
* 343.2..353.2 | 146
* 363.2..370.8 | 141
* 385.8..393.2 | 137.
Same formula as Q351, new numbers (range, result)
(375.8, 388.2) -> 138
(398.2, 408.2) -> 137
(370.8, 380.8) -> 137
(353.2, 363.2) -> 140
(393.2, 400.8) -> 138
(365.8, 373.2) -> 138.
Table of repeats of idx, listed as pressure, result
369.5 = 138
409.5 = 140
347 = 140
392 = 136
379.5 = 140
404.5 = 138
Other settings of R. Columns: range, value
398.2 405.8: 136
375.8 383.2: 137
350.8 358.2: 139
